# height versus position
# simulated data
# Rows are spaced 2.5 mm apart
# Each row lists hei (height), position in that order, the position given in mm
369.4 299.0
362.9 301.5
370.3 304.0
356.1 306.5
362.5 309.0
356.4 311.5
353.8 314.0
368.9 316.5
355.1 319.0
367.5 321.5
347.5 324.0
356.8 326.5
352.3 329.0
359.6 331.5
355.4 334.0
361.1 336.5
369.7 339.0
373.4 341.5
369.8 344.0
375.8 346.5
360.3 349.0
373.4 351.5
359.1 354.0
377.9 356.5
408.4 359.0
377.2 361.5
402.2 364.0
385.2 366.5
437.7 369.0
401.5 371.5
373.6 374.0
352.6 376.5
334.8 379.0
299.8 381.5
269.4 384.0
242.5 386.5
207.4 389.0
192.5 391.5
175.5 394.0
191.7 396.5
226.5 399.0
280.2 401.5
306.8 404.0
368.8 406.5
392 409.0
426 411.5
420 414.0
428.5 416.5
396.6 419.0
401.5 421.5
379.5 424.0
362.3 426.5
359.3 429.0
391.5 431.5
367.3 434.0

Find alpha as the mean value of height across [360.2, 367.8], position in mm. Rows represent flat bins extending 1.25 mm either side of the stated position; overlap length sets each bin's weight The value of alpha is 389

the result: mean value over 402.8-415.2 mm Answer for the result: 383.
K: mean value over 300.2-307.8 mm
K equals 363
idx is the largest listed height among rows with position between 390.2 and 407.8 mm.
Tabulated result 368.8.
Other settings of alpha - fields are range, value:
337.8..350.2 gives 370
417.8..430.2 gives 380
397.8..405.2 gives 271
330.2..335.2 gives 357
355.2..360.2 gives 393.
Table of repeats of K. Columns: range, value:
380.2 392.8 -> 242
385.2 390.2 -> 226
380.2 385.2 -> 285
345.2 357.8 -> 369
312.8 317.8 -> 361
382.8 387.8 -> 255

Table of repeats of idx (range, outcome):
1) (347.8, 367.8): 408.4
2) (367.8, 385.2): 437.7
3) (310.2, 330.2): 368.9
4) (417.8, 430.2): 401.5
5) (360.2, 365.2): 402.2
